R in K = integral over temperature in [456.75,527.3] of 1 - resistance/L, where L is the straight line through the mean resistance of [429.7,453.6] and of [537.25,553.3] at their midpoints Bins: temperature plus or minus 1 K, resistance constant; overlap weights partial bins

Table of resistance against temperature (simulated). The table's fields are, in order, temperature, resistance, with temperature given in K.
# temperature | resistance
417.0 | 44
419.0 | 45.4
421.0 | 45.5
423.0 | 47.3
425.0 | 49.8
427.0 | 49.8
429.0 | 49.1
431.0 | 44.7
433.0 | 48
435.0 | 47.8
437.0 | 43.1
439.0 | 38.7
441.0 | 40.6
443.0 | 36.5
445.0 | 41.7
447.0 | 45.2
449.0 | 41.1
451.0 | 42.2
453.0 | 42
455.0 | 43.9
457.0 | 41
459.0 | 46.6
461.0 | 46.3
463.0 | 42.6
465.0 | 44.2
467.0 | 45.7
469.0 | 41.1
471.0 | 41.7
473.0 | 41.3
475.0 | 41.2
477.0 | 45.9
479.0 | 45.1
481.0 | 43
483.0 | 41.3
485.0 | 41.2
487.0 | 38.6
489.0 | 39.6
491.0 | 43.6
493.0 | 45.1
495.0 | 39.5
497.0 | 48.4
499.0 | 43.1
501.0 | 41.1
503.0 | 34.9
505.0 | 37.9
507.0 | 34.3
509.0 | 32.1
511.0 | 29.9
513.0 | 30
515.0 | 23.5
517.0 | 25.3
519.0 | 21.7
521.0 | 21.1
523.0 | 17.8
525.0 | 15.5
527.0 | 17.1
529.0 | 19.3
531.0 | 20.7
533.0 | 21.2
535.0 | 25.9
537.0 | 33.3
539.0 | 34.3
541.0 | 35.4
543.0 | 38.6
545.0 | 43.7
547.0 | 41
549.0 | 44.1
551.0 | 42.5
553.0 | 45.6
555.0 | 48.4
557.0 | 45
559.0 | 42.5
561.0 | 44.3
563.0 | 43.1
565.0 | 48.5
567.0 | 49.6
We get 7.6 K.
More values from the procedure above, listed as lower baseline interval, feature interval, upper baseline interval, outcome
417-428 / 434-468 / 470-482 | 1.6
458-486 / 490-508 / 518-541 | -3.7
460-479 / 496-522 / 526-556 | 4.0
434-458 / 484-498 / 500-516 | -2.7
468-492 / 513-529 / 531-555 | 7.4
